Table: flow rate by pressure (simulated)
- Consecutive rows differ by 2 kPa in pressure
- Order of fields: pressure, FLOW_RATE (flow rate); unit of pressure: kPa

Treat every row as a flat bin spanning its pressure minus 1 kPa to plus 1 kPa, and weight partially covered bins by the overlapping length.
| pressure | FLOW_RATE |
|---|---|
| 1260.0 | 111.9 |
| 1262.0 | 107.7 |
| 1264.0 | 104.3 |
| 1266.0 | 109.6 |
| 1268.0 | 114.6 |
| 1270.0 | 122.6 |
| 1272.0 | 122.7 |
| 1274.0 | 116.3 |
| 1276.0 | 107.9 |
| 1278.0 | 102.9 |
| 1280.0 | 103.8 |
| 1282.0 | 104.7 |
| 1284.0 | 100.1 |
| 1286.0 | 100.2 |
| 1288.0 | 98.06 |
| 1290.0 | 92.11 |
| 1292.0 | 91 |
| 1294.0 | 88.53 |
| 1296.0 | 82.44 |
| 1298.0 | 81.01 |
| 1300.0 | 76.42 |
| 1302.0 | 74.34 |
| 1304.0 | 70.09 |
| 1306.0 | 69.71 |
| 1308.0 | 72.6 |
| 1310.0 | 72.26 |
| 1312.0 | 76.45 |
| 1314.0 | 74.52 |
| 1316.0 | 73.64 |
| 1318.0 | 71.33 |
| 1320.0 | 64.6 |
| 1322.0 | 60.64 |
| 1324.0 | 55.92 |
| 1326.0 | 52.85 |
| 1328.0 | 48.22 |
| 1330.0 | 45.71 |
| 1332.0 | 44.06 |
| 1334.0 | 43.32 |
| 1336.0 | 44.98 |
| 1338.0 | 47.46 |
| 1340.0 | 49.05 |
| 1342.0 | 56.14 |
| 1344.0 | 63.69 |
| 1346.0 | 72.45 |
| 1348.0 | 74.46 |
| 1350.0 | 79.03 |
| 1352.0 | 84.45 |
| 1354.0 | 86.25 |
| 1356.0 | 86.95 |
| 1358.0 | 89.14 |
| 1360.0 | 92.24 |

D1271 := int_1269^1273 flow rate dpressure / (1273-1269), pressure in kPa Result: 123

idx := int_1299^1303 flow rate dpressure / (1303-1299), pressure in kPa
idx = 75.4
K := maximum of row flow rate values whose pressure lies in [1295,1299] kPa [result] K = 82.44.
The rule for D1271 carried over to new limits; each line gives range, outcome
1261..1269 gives 109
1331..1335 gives 43.7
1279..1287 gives 102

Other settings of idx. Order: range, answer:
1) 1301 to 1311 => 71.8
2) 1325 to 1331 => 48.9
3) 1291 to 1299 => 85.7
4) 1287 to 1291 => 95.1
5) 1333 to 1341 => 46.2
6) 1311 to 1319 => 74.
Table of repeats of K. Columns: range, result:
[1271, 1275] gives 122.7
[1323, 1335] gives 55.92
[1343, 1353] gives 84.45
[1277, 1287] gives 104.7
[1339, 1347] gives 72.45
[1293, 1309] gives 88.53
